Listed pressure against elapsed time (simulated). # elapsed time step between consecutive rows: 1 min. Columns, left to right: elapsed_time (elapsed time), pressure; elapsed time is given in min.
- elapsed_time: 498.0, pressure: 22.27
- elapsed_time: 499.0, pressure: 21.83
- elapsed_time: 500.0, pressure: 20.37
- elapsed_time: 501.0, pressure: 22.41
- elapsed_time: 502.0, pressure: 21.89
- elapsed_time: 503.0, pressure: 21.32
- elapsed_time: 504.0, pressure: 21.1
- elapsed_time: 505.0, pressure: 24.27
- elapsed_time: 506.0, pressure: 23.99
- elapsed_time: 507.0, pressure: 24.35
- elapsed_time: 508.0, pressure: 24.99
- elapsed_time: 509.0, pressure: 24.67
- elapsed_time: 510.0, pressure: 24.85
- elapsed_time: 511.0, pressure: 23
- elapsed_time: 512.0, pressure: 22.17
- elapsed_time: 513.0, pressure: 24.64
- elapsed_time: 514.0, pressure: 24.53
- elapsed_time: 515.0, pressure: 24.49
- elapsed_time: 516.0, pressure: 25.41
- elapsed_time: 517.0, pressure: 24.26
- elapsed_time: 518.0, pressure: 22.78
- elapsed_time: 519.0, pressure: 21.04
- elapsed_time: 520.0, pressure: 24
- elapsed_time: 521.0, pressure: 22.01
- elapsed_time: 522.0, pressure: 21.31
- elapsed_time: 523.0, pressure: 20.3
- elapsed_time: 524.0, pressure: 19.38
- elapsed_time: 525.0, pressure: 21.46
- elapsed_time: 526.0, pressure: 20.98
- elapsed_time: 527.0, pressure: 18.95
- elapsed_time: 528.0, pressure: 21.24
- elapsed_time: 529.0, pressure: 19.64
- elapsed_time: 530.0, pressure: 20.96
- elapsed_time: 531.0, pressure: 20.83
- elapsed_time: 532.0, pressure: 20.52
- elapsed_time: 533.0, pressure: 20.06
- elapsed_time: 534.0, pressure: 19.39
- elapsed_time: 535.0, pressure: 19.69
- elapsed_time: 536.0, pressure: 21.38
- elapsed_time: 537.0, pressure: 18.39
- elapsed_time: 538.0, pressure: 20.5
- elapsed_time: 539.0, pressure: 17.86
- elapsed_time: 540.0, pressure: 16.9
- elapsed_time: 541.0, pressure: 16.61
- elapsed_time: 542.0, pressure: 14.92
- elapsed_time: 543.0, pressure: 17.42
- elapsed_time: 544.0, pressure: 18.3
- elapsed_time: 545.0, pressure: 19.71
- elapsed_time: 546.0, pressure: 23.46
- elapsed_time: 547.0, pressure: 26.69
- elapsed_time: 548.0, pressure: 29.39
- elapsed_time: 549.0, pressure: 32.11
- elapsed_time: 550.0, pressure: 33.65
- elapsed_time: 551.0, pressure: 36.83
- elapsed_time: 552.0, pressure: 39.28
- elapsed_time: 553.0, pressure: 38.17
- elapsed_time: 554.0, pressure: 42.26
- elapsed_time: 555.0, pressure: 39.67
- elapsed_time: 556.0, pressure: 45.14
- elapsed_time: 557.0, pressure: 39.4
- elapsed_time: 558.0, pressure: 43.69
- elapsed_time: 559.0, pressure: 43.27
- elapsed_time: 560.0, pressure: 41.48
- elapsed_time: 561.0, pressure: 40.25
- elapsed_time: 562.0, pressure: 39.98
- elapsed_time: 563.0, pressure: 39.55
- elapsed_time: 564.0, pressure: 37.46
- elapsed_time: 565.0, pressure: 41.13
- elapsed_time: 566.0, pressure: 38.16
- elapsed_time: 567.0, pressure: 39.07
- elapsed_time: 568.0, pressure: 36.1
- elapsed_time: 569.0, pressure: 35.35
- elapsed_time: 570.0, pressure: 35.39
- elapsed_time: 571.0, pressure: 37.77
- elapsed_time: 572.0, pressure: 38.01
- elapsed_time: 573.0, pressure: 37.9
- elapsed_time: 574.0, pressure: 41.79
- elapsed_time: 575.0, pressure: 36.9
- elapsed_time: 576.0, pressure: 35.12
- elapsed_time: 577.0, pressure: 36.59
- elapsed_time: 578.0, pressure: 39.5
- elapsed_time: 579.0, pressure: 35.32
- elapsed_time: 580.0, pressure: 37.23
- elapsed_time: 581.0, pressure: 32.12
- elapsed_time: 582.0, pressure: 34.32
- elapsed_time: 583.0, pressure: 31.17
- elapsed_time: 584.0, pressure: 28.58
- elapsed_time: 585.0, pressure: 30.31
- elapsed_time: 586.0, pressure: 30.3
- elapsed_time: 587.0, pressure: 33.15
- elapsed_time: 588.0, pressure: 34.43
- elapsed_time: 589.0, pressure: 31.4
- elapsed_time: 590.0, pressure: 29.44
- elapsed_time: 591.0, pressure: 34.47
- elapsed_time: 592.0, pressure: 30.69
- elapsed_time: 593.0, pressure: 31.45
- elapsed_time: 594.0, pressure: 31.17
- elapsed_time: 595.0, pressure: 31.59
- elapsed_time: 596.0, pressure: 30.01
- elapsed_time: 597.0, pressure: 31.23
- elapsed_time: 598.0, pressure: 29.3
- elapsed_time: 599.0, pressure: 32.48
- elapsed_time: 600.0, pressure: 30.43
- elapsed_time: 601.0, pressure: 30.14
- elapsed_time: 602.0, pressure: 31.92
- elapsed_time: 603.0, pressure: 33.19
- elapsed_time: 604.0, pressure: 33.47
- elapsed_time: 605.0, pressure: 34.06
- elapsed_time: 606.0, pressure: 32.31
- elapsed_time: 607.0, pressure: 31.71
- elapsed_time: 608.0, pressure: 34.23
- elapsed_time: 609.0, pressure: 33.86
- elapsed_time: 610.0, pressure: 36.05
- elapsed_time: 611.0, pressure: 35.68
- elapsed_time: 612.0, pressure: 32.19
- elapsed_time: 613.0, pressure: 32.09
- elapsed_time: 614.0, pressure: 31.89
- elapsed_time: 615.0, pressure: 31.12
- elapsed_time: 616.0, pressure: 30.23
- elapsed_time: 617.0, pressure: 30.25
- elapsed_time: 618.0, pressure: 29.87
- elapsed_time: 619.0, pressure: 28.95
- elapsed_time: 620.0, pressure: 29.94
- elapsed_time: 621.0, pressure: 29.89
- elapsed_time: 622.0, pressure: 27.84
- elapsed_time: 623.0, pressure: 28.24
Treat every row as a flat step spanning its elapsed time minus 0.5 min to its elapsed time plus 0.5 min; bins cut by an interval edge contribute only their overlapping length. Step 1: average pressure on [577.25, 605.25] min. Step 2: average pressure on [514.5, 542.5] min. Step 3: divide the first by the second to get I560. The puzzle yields 1.6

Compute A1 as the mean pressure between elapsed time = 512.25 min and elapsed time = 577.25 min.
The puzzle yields 28.9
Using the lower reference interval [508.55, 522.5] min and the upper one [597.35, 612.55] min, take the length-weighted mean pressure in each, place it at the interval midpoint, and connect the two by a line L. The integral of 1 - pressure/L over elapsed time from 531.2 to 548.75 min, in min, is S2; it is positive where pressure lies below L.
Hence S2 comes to 3.9 min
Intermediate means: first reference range 23.5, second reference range 32.7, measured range 20.3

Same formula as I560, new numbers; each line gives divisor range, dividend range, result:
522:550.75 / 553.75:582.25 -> 1.82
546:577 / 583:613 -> 0.85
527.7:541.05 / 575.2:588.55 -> 1.72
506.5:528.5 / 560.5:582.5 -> 1.65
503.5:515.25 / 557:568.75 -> 1.67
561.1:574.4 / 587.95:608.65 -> 0.83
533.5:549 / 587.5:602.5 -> 1.53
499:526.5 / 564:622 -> 1.46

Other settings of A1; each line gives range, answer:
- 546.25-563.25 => 38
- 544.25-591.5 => 35.7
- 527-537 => 20.2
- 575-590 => 33.5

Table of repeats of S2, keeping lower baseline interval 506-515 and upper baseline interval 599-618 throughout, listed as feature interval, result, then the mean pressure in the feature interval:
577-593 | -1.3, 32.9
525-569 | -2.5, 29.1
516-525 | 1.1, 22.1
